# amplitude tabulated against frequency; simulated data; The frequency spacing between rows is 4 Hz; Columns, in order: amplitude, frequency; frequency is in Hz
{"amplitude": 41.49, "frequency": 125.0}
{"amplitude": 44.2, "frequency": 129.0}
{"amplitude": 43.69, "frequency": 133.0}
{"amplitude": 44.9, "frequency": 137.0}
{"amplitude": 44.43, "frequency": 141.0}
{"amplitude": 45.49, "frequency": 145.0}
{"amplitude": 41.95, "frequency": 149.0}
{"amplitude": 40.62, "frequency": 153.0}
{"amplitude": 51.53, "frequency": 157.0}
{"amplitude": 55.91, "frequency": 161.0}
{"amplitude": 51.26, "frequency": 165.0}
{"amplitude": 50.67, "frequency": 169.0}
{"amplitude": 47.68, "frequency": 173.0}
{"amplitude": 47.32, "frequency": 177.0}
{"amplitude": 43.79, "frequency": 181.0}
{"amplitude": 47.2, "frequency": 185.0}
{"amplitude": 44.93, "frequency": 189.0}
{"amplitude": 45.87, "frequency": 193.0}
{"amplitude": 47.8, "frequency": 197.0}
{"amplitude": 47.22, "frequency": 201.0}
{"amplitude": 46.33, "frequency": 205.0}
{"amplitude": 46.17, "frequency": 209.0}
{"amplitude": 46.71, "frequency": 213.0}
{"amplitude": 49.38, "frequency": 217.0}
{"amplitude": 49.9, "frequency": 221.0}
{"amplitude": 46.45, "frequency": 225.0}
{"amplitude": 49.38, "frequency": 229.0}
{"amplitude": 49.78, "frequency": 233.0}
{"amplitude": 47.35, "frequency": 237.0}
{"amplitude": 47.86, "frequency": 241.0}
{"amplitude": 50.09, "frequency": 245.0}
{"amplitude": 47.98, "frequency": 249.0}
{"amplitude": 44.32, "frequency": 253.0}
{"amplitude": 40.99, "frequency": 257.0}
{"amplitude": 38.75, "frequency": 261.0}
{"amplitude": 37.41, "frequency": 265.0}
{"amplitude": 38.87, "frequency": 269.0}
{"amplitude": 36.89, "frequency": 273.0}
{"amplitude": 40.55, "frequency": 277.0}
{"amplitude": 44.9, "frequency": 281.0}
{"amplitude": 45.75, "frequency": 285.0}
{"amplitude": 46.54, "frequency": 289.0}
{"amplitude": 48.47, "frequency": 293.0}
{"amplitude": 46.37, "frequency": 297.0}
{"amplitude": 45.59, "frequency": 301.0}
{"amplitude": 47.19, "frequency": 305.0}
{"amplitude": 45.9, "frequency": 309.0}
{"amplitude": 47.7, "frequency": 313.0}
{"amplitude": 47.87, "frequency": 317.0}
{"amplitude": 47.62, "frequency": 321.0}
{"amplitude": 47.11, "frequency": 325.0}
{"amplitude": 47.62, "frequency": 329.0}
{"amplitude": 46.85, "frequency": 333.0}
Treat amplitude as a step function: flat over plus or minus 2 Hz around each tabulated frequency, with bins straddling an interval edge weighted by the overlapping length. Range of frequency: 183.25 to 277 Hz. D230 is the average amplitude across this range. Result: 45.4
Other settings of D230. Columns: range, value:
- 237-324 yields 44.7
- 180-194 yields 45.5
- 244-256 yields 46.7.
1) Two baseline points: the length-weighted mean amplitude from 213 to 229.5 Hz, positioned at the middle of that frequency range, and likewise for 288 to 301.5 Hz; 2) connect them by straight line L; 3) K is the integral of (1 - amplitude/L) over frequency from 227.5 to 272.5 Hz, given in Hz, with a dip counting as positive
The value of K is 3.19 Hz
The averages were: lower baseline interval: 48.5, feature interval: 44.5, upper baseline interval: 46.9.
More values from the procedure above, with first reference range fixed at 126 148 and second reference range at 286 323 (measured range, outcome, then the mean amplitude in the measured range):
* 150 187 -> -2.9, 48.3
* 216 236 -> -1.4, 48.9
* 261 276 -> 2.7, 38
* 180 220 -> -1.2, 46.7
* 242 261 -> 0.4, 45.2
